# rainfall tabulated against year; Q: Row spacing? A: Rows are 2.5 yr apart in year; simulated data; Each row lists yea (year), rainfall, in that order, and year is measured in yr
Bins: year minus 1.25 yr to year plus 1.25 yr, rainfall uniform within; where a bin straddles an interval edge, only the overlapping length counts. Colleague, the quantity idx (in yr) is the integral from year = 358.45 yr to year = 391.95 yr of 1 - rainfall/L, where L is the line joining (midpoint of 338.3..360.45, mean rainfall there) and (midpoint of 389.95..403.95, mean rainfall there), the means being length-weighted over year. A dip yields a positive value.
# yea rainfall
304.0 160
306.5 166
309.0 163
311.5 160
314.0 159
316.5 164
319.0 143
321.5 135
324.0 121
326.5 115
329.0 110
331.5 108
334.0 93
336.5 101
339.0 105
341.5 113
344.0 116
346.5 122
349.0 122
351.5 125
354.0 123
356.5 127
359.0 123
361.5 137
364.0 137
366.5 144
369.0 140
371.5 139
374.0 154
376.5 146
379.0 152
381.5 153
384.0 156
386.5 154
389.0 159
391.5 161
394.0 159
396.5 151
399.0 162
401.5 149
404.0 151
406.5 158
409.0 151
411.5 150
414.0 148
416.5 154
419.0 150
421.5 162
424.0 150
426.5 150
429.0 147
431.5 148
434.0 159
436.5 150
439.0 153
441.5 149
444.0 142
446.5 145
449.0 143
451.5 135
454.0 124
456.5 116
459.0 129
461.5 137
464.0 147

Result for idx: -1.8 yr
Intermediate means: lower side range 120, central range 147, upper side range 156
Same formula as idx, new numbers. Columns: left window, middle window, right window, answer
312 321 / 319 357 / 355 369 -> 7.4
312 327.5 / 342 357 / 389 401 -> 2.6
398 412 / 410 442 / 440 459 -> -1.4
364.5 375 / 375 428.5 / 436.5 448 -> -3.1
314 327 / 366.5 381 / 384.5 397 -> 0.6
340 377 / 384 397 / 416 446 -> -1.6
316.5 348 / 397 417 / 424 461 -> -2.8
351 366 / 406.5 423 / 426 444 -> -0.9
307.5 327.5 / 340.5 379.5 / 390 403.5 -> 4.9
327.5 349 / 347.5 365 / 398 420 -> -1.0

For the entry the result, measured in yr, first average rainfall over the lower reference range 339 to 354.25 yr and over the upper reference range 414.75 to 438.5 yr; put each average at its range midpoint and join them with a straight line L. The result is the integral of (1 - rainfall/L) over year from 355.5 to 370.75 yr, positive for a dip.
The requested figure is -1.1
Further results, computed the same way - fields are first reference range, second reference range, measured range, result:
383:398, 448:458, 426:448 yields -2.1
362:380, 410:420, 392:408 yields -0.7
